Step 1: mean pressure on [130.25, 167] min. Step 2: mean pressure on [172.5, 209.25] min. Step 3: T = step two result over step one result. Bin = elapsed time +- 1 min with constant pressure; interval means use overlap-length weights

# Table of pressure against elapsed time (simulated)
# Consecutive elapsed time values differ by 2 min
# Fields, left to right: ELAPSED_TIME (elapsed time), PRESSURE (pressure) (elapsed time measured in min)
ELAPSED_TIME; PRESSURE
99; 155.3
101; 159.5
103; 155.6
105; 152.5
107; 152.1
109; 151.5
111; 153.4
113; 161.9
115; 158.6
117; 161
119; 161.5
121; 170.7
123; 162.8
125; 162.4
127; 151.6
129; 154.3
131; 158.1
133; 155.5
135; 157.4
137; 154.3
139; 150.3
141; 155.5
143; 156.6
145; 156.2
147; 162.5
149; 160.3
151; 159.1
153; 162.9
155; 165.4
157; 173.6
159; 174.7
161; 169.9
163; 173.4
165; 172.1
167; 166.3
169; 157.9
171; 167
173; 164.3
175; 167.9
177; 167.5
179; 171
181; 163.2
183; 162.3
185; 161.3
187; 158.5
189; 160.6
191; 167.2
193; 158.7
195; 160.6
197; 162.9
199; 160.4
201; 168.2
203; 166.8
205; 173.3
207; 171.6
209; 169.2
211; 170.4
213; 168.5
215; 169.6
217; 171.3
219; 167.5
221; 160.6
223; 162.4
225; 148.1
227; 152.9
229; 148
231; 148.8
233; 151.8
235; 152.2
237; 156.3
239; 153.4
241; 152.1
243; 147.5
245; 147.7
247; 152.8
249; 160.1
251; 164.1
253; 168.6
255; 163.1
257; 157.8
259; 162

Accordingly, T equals 1.02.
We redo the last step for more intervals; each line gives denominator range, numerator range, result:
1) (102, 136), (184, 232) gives 1.03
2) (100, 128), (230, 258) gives 0.98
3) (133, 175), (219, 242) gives 0.94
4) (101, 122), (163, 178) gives 1.05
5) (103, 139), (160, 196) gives 1.05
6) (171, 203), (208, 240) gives 0.97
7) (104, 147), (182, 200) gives 1.03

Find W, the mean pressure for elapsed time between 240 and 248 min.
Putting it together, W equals 150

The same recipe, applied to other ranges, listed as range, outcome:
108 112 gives 152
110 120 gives 159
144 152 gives 160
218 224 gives 164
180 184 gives 163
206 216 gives 170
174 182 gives 167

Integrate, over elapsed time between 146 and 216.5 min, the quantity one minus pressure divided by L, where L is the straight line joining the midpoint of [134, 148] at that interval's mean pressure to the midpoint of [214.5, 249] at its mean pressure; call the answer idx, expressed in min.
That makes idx -4.6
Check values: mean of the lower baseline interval 156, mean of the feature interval 166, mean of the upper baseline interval 155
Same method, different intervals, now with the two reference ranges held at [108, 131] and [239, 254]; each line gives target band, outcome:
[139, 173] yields -1.3 min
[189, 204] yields -0.6 min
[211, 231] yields -0.5 min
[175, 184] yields -0.5 min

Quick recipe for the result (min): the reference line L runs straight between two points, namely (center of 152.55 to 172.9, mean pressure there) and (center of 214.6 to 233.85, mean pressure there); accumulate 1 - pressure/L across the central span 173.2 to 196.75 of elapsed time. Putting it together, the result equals 0.1 min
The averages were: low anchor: 168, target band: 164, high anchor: 158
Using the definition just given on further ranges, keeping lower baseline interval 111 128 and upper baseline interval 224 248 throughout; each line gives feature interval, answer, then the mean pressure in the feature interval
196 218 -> -2.15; 168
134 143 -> 0.26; 155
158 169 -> -0.91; 170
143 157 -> -0.30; 162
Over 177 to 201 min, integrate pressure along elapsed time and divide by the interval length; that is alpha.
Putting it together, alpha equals 163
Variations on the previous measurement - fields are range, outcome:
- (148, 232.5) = 164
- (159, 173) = 168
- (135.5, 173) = 163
